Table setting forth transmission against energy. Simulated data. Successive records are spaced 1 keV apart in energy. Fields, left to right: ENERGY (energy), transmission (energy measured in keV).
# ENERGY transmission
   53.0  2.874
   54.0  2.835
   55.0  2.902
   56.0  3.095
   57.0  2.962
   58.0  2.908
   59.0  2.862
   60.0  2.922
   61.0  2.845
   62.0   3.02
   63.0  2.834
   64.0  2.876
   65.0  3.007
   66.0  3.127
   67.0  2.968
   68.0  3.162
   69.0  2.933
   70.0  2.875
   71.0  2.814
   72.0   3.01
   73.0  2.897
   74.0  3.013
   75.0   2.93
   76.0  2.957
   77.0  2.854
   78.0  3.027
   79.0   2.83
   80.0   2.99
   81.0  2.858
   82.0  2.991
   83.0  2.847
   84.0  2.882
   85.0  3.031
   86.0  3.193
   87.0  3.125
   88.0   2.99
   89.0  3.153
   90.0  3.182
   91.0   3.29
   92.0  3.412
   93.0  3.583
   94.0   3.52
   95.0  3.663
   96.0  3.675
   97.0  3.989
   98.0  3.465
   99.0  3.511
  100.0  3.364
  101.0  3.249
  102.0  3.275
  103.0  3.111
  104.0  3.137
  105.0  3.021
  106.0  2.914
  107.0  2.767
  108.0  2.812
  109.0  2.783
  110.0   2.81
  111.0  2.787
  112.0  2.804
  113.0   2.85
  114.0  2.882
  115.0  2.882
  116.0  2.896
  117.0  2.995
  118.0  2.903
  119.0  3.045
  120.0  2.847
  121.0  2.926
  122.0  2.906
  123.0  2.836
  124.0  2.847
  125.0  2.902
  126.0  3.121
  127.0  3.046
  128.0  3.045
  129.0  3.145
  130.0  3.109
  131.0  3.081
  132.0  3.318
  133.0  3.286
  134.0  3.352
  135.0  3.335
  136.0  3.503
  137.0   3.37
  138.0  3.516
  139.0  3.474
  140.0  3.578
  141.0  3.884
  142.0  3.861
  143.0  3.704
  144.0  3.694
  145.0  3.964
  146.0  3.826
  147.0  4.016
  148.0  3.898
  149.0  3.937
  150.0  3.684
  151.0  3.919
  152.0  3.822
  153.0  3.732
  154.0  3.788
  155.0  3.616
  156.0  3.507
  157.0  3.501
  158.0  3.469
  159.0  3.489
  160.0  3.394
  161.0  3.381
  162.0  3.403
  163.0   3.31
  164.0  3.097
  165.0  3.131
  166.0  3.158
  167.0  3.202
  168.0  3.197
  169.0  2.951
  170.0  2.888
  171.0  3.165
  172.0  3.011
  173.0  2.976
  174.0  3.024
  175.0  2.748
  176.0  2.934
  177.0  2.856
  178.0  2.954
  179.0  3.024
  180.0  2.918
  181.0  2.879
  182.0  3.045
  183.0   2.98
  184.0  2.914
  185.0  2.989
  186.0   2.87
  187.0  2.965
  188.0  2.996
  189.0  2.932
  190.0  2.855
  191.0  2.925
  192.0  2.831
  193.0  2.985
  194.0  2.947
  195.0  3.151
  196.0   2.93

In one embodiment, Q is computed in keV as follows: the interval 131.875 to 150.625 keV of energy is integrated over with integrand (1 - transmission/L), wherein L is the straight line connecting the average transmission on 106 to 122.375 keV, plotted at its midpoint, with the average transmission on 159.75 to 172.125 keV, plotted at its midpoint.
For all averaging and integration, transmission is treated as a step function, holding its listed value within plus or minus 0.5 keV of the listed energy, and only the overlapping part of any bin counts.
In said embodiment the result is -3.8 keV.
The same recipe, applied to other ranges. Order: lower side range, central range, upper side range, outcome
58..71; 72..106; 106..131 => -2.82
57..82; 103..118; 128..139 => 1.32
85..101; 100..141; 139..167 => 4.90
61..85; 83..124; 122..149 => 0.78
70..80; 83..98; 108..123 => -2.15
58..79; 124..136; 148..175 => 0.25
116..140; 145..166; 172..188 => -3.89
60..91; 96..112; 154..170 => -0.26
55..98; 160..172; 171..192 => -0.86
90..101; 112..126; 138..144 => 2.71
